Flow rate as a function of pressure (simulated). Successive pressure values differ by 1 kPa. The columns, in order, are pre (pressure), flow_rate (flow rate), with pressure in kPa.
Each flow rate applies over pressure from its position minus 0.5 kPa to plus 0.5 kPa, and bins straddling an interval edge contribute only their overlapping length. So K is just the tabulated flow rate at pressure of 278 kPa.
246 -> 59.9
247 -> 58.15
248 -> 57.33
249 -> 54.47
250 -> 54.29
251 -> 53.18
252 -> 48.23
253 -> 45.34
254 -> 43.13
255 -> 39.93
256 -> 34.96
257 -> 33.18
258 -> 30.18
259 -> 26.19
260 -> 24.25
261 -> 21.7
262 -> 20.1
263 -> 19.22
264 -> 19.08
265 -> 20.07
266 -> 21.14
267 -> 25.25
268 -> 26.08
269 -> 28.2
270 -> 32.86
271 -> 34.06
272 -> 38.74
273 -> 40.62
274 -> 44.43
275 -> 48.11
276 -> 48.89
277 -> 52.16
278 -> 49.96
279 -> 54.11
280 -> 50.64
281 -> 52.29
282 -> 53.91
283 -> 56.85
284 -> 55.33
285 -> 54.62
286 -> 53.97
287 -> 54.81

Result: 49.96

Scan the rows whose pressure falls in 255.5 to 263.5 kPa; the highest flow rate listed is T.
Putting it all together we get 34.96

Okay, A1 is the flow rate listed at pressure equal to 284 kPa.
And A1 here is 55.33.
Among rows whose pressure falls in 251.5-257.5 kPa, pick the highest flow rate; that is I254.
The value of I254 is 48.23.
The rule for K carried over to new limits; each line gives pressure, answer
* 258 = 30.18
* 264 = 19.08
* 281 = 52.29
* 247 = 58.15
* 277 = 52.16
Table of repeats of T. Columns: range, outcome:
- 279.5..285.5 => 56.85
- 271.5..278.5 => 52.16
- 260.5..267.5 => 25.25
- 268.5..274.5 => 44.43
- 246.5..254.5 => 58.15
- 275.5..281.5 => 54.11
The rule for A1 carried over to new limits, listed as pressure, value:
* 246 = 59.9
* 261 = 21.7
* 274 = 44.43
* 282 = 53.91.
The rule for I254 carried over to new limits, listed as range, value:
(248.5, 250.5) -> 54.47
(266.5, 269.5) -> 28.2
